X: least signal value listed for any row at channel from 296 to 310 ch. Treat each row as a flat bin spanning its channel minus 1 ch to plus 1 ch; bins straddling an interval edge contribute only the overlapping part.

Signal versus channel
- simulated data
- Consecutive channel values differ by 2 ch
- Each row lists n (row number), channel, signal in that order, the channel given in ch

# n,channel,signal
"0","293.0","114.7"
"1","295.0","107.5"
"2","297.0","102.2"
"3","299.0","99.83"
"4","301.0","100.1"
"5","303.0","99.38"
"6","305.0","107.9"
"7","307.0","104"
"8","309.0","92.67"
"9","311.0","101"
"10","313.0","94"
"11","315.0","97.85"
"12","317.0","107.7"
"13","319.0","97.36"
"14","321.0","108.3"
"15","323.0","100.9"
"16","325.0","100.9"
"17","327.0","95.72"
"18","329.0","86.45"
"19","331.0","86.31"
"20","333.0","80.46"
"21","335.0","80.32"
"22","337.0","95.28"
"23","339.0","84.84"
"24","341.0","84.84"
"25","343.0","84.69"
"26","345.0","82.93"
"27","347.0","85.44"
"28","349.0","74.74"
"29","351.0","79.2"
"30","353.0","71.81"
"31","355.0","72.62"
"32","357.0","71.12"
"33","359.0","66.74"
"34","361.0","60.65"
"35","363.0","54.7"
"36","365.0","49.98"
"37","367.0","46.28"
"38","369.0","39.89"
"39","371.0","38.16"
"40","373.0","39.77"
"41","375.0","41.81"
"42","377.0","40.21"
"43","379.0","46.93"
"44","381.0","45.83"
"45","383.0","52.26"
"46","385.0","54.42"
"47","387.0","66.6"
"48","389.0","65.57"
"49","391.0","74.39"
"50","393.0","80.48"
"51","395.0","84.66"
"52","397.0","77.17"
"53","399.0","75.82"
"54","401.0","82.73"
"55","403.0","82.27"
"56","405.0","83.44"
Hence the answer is 92.67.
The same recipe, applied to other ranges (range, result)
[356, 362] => 60.65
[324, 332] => 86.31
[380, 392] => 45.83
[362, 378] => 38.16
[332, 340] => 80.32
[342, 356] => 71.81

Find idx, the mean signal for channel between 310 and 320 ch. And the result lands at 99.6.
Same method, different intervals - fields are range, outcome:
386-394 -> 71.8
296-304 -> 100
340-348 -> 84.5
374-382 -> 43.7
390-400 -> 78.5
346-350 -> 80.1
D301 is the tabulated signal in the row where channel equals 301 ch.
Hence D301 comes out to 100.1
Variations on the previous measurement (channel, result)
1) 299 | 99.83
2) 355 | 72.62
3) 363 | 54.7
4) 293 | 114.7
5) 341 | 84.84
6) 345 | 82.93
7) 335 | 80.32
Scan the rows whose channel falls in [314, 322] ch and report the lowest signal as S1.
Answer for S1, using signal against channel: 97.36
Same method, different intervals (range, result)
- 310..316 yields 94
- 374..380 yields 40.21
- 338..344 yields 84.69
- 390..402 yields 74.39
